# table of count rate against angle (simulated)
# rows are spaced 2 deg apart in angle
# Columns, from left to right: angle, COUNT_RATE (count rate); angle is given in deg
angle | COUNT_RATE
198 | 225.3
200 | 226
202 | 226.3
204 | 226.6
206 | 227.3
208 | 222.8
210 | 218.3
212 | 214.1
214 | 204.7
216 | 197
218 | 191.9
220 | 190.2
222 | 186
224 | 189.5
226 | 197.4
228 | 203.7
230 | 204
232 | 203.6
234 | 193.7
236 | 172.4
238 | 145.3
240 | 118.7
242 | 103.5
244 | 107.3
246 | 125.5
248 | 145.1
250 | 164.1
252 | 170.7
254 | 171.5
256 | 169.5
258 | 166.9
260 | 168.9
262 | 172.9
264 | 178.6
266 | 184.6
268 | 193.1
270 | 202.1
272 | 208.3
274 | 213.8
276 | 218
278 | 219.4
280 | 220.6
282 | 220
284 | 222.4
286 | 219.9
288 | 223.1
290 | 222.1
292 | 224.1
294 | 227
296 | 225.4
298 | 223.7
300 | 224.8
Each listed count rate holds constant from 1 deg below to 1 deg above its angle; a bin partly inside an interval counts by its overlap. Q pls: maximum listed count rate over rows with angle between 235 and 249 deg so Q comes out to 172.4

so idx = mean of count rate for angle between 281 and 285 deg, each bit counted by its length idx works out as 221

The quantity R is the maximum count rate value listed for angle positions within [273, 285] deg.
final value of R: 222.4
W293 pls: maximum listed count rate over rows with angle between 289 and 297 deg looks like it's 227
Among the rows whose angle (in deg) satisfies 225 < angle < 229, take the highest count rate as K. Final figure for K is 203.7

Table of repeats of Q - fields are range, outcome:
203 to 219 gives 227.3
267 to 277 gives 218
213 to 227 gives 204.7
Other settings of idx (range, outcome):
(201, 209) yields 226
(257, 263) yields 170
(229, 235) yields 200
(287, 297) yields 224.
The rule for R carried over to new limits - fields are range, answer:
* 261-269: 193.1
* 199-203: 226.3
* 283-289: 223.1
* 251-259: 171.5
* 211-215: 214.1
